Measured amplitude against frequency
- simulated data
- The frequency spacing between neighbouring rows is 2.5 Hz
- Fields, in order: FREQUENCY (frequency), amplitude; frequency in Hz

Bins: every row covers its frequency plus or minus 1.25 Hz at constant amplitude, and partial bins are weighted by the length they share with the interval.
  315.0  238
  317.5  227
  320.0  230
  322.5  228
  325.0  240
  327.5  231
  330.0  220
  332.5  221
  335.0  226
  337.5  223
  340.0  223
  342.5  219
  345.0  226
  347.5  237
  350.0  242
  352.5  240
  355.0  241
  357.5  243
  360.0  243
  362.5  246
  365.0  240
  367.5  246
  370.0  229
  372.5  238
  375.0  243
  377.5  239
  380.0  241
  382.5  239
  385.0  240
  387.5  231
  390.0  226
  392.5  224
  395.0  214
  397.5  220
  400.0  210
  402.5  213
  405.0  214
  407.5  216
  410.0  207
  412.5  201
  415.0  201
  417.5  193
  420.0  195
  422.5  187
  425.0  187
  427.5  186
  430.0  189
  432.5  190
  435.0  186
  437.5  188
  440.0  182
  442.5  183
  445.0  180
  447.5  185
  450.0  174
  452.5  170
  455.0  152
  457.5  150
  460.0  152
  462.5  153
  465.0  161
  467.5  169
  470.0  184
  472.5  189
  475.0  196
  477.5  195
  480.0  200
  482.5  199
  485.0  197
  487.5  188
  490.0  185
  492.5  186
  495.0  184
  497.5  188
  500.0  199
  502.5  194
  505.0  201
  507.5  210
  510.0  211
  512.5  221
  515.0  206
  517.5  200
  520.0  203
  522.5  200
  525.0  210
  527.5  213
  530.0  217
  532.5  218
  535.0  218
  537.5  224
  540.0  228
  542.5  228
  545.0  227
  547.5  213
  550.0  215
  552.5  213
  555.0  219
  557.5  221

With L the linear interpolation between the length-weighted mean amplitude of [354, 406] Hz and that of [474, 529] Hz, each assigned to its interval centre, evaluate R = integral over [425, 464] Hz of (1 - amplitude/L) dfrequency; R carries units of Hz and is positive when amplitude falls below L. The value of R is 7.3 Hz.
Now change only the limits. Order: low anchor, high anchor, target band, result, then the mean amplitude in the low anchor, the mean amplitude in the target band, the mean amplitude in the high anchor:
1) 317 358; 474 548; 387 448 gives 5.22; 230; 200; 205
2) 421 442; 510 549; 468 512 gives 1.98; 187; 194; 215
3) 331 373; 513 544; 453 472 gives 5.13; 234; 162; 214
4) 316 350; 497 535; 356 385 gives -2.24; 228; 241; 207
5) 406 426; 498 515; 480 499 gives 1.27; 199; 190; 205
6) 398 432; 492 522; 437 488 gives 5.66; 200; 178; 201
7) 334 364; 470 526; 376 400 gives -0.51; 234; 230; 198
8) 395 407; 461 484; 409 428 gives 1.09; 214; 195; 183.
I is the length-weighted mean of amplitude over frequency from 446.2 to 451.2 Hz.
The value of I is 180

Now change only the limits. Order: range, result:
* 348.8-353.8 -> 241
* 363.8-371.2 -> 238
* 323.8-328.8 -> 235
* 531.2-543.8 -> 223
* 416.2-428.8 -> 190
